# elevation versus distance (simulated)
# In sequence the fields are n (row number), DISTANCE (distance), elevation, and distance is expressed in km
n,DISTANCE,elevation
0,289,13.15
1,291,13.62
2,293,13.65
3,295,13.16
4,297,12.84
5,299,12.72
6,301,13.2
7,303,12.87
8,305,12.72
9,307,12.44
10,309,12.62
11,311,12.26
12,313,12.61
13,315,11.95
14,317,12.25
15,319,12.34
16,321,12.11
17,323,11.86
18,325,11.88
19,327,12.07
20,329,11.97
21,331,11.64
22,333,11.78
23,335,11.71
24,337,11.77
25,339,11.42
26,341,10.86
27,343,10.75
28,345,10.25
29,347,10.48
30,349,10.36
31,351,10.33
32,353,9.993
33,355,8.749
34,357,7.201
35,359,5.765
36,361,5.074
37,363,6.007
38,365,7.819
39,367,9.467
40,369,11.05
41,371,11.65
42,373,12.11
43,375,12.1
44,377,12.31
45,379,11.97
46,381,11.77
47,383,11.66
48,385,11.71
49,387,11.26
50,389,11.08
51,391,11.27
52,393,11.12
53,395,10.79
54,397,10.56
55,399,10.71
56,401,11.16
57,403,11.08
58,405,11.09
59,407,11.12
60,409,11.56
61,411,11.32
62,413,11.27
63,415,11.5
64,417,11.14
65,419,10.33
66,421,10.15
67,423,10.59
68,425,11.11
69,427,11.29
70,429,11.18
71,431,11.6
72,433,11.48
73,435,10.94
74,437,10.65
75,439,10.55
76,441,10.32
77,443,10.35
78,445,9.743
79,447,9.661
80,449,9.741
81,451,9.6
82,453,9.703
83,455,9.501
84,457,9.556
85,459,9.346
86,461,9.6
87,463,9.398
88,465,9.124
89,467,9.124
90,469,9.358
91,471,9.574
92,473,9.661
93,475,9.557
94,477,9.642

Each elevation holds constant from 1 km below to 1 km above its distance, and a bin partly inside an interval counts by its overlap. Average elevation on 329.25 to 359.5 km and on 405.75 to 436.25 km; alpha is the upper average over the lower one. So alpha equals 1.1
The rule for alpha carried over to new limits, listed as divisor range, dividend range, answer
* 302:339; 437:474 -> 0.80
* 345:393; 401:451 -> 1.07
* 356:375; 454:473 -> 1.09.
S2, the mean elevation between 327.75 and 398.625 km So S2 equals 10.5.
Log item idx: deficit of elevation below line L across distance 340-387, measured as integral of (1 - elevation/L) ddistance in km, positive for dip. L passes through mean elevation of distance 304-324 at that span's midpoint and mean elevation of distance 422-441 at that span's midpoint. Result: 7.0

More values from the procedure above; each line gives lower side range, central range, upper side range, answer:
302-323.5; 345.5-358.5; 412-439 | 2.73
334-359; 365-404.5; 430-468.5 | -4.43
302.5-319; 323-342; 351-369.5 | -2.23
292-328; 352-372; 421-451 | 5.88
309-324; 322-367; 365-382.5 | 7.04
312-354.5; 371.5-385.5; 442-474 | -1.56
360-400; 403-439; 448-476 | -3.71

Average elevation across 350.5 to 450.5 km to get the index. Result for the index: 10.5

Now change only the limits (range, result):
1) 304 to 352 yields 11.7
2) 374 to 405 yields 11.4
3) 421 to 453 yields 10.5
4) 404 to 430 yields 11.1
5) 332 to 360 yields 10.1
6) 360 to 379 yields 9.85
